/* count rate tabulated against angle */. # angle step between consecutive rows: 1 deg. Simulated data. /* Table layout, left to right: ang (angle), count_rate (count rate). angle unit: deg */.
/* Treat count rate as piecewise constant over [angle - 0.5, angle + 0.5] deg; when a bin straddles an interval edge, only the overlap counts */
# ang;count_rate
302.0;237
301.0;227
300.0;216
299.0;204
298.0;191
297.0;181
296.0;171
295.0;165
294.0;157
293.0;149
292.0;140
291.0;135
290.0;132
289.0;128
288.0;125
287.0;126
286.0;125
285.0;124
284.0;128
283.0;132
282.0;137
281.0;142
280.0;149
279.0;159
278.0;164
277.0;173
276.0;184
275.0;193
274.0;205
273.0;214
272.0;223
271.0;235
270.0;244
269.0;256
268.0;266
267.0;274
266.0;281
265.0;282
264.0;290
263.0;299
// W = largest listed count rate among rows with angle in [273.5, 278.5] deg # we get 205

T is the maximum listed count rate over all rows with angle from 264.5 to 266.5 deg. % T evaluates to 282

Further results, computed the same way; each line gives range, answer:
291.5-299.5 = 204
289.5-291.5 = 135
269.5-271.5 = 244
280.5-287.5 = 142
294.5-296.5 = 171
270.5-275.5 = 235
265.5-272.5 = 281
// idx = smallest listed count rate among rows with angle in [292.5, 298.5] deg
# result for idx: 149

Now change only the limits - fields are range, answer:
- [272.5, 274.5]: 205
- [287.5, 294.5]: 125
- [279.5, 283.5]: 132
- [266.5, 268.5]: 266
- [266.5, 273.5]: 214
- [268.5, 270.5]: 244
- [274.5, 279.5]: 159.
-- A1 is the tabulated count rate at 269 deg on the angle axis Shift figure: 256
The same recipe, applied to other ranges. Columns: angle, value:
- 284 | 128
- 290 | 132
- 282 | 137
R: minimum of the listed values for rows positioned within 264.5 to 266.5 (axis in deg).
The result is 281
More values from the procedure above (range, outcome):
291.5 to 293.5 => 140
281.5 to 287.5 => 124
